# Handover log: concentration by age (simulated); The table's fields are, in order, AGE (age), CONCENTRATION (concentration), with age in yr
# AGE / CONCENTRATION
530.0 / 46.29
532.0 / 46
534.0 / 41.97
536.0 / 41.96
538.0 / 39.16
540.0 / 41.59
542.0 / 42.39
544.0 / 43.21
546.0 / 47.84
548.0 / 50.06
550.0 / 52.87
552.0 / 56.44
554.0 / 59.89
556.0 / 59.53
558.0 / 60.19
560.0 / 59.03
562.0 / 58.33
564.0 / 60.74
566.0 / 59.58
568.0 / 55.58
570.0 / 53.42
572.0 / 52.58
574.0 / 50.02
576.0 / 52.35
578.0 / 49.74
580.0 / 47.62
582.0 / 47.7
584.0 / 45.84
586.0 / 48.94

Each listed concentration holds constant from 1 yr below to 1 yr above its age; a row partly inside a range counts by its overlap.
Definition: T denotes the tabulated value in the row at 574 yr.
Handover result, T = 50.02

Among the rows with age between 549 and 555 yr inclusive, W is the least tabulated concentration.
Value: 52.87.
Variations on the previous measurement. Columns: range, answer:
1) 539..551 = 41.59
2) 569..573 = 52.58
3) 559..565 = 58.33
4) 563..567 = 59.58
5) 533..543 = 39.16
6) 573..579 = 49.74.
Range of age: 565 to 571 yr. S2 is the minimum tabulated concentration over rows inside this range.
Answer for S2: 53.42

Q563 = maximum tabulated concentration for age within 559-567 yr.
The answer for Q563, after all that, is 60.74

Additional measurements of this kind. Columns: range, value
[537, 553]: 56.44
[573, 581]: 52.35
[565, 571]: 59.58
